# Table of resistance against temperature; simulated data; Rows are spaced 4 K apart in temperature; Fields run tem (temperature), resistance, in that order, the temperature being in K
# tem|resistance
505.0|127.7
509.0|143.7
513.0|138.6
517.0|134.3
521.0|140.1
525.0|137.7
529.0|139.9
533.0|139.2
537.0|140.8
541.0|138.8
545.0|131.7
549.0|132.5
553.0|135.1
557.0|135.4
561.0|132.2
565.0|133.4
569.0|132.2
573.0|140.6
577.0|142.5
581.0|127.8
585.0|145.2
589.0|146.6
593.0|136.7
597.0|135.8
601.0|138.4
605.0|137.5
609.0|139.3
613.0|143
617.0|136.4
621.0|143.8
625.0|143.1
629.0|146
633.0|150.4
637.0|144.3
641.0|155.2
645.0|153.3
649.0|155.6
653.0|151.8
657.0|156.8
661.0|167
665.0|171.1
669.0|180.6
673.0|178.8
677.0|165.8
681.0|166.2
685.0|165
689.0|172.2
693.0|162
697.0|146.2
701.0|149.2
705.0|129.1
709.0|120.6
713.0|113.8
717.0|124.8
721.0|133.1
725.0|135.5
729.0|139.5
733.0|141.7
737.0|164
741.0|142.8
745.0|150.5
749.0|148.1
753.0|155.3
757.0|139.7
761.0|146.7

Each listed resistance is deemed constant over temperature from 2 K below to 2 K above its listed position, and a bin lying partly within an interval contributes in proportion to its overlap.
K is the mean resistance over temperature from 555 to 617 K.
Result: 138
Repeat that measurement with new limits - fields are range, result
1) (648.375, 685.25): 166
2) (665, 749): 150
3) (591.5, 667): 148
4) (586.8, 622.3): 140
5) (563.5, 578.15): 137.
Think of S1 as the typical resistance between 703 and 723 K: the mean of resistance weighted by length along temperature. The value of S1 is 124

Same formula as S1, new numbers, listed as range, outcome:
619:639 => 146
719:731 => 136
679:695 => 166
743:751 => 149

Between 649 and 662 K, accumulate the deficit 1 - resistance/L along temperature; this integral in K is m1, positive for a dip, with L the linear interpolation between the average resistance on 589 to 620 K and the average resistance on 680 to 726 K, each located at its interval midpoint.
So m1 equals -1.5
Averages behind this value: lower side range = 139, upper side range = 143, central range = 157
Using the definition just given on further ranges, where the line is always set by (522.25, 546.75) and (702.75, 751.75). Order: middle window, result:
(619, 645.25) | -1.9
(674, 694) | -4.3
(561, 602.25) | 0.1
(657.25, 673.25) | -4.0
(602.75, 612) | -0.1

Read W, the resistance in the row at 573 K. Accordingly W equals 140.6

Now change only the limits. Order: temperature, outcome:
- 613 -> 143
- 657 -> 156.8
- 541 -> 138.8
